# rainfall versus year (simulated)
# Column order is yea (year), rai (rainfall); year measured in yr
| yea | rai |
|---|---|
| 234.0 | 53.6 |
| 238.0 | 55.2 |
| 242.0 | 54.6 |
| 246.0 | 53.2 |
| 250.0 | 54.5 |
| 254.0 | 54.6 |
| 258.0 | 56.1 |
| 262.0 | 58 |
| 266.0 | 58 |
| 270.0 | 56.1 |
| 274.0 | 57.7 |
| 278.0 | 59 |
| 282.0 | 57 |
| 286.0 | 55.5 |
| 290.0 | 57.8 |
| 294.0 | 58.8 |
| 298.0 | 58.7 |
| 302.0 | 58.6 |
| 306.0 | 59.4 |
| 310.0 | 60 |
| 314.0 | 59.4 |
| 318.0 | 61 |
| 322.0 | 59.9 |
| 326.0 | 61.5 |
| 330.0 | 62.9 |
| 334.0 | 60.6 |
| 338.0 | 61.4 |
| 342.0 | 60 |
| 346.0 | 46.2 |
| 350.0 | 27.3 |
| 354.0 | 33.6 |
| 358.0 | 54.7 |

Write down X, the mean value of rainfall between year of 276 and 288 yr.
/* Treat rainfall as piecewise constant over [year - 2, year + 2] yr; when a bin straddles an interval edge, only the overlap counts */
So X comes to 57.2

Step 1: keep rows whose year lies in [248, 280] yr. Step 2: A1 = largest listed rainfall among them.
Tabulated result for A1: 59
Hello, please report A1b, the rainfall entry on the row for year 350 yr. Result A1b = 27.3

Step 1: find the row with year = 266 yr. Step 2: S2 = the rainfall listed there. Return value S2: 58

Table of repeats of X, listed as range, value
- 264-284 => 57.6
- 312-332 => 60.9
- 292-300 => 58.8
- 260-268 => 58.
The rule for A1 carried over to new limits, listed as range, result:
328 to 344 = 62.9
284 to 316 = 60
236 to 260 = 56.1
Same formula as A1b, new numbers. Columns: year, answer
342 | 60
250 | 54.5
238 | 55.2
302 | 58.6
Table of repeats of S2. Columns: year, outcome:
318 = 61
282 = 57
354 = 33.6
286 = 55.5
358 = 54.7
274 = 57.7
